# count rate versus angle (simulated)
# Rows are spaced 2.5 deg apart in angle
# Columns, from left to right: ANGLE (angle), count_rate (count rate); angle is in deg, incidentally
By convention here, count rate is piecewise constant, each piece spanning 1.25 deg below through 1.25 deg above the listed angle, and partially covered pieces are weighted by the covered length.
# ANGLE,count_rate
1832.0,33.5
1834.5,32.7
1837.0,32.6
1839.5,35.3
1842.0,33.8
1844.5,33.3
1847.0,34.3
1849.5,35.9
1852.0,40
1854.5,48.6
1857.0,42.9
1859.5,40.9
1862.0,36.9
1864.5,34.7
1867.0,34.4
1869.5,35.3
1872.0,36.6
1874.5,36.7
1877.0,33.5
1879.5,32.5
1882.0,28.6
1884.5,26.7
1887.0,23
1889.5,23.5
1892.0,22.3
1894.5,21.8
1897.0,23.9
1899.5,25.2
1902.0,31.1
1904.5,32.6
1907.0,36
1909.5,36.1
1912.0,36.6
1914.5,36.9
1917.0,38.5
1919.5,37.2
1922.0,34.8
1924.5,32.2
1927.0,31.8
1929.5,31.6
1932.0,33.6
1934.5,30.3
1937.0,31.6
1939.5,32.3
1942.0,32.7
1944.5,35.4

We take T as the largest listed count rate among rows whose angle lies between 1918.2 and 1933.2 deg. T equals 37.2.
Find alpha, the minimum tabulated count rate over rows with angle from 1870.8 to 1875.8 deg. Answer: 36.6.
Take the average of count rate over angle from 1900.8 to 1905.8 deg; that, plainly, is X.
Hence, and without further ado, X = 31.9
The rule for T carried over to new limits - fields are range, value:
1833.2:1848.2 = 35.3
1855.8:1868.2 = 42.9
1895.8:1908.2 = 36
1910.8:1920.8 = 38.5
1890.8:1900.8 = 25.2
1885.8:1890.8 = 23.5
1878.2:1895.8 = 32.5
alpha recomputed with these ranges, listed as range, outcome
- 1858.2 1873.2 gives 34.4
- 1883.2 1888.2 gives 23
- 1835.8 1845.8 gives 32.6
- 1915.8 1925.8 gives 32.2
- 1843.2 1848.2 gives 33.3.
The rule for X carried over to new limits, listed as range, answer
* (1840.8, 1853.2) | 35.4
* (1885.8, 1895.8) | 22.7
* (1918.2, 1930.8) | 33.5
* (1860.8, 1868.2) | 35.3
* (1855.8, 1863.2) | 40.2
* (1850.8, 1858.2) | 43.9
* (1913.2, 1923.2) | 36.9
